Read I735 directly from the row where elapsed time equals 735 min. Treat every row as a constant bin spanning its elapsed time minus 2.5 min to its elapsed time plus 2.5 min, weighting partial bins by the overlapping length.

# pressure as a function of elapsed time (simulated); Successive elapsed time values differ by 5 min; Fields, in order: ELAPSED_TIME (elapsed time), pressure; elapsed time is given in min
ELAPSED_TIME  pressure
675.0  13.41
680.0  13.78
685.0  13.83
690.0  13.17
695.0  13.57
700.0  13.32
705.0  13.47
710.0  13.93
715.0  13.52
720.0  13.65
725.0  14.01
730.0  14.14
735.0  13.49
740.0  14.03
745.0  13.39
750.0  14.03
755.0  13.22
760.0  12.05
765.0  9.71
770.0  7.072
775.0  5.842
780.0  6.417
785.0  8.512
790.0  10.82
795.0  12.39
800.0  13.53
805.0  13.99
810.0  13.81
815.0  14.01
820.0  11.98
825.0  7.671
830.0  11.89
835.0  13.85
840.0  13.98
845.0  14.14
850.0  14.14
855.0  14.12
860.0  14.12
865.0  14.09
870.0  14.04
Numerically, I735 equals 13.49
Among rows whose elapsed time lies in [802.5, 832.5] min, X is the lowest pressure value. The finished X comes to 7.671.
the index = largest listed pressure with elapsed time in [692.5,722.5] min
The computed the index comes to 13.93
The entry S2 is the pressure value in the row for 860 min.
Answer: 14.12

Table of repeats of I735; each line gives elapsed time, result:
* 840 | 13.98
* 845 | 14.14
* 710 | 13.93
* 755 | 13.22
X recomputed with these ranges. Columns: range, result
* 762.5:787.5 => 5.842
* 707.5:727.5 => 13.52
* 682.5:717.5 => 13.17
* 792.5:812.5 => 12.39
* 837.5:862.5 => 13.98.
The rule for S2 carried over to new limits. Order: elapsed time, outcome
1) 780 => 6.417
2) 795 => 12.39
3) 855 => 14.12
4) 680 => 13.78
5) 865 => 14.09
